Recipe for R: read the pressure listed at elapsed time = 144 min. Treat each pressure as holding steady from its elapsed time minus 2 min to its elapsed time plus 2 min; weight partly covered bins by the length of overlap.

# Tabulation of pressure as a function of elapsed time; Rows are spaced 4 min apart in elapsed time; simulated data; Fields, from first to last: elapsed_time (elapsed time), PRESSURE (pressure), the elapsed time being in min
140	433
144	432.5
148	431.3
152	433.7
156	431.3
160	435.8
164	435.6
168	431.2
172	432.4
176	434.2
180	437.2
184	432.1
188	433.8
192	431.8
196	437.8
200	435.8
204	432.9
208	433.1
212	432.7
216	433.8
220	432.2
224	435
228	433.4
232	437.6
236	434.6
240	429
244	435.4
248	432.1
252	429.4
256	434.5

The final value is 432.5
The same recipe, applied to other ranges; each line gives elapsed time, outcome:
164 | 435.6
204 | 432.9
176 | 434.2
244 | 435.4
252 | 429.4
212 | 432.7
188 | 433.8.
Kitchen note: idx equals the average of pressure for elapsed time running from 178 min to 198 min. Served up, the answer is 435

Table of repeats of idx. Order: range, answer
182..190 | 433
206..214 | 433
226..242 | 434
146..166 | 434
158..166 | 436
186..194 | 433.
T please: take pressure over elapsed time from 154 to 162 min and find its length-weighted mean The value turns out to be 434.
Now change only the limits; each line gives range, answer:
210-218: 433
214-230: 434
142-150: 432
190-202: 435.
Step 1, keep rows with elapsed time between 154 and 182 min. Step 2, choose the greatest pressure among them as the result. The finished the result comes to 437.2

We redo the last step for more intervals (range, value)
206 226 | 435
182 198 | 437.8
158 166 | 435.8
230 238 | 437.6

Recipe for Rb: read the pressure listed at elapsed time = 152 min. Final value 433.7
